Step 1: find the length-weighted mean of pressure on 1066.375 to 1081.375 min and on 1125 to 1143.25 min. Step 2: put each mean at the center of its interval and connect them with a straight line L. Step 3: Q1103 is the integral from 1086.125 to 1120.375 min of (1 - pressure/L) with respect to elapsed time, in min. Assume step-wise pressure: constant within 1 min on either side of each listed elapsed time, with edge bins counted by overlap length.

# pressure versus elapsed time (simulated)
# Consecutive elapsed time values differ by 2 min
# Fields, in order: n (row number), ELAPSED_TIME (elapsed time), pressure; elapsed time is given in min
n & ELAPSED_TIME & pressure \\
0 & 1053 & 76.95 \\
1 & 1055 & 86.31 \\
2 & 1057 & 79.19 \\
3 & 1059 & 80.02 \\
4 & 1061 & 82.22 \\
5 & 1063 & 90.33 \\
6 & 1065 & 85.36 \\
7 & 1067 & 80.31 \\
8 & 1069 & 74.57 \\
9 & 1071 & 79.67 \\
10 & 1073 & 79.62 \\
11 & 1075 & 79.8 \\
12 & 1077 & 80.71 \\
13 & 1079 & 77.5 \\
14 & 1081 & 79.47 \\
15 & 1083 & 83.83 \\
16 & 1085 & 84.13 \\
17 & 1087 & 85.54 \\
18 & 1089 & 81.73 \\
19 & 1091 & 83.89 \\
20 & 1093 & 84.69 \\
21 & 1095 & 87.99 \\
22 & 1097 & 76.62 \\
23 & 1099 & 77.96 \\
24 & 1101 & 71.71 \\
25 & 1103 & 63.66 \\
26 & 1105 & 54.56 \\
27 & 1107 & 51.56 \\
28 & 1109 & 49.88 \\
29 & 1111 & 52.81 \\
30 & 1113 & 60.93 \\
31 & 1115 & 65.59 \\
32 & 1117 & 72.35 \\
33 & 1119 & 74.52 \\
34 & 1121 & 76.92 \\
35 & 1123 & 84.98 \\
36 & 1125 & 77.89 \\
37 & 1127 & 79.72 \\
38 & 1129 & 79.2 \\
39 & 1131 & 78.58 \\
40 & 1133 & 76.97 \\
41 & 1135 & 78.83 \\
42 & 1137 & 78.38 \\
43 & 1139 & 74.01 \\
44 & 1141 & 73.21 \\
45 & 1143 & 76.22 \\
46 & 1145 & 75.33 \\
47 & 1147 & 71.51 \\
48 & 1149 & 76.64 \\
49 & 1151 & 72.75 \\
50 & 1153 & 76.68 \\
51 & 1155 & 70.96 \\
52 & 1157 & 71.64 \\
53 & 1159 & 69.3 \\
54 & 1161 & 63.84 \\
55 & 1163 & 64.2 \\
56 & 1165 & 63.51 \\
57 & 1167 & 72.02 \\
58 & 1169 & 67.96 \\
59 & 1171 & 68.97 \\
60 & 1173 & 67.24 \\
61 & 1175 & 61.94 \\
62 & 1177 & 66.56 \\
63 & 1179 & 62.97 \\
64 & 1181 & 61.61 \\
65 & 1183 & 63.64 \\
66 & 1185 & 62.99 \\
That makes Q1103 3.4 min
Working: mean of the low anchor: 78.9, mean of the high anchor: 77.3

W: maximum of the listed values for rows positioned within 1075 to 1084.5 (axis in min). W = 83.83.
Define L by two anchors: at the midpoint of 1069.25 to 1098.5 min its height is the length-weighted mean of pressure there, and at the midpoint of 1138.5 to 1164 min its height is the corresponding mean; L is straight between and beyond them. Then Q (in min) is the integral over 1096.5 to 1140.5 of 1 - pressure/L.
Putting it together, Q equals 3.27 min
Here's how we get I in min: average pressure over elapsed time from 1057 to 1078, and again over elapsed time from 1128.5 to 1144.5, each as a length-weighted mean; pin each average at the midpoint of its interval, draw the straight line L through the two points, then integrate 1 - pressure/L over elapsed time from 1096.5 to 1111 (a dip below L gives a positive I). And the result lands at 3.0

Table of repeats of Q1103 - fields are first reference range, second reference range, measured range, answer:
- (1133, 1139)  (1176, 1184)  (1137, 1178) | 0.2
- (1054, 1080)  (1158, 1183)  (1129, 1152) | -1.8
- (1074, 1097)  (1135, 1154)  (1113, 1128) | 0.6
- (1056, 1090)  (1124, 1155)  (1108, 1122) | 2.4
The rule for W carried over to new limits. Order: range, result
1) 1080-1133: 87.99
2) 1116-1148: 84.98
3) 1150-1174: 76.68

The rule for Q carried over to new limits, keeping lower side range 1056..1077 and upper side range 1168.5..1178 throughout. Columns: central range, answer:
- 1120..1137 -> -1.5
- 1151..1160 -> -0.4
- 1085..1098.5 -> -1.0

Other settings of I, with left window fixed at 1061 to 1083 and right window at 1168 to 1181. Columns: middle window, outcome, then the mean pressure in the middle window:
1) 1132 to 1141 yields -0.7 min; 76.6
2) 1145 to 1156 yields -0.7 min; 73.9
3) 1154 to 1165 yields 0.0 min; 67.6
